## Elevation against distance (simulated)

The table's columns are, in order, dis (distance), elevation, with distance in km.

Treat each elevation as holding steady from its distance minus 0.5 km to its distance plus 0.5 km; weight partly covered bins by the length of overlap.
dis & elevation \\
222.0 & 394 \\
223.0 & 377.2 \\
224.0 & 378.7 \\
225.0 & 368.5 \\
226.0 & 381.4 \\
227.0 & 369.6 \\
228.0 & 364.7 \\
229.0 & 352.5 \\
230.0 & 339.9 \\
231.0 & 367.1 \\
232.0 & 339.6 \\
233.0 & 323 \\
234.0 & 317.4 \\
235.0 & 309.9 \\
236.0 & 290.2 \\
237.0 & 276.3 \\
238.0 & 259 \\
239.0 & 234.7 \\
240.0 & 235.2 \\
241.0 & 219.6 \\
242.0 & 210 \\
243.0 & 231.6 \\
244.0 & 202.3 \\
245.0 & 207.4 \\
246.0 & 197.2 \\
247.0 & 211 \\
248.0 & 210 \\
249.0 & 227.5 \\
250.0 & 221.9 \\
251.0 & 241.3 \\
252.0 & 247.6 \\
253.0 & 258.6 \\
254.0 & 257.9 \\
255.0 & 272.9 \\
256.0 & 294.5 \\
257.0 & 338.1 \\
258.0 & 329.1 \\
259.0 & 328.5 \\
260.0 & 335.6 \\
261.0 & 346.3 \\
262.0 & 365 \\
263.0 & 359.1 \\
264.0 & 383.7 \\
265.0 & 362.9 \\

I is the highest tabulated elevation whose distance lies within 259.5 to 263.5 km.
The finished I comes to 365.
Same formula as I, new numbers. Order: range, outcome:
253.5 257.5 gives 338.1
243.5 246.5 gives 207.4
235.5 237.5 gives 290.2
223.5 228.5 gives 381.4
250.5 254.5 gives 258.6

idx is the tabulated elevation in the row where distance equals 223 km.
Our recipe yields 377.2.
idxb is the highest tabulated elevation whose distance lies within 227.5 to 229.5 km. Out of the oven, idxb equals 364.7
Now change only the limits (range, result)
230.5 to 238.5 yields 367.1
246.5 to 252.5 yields 247.6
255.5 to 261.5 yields 346.3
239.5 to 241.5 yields 235.2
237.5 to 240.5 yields 259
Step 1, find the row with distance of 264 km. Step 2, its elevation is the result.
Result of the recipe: 383.7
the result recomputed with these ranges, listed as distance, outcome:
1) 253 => 258.6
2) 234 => 317.4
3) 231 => 367.1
